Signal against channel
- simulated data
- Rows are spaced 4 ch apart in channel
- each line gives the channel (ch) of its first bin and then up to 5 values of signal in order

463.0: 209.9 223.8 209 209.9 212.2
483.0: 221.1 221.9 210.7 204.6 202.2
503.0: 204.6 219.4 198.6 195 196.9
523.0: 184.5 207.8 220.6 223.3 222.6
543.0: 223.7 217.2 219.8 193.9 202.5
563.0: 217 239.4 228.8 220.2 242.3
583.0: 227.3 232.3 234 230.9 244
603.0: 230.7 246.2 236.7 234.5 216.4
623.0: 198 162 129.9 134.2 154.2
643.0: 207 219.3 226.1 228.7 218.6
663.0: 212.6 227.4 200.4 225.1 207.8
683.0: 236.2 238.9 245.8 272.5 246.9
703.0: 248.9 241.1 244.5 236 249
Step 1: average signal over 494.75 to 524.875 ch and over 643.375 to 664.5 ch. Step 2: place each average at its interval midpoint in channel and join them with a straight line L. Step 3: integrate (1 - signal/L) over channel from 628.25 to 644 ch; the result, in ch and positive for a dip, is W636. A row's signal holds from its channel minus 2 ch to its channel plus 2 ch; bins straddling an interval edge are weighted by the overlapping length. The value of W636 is 4.7 ch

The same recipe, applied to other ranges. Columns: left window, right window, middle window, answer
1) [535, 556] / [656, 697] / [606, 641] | 5.49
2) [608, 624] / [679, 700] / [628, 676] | 7.63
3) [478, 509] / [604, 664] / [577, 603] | -3.76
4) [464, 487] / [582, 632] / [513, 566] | 1.69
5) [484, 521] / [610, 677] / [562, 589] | -3.49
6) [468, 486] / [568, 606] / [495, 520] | 1.84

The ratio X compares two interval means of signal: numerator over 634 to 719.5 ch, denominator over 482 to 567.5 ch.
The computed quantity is 1.1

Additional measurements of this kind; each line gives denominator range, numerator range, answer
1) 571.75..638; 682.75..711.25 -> 1.16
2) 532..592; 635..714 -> 1.01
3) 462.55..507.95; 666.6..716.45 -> 1.11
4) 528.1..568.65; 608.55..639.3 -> 0.85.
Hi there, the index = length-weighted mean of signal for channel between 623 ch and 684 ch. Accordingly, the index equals 199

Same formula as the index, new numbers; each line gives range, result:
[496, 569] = 210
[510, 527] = 195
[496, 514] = 205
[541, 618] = 227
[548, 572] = 216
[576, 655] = 211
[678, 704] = 244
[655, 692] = 223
